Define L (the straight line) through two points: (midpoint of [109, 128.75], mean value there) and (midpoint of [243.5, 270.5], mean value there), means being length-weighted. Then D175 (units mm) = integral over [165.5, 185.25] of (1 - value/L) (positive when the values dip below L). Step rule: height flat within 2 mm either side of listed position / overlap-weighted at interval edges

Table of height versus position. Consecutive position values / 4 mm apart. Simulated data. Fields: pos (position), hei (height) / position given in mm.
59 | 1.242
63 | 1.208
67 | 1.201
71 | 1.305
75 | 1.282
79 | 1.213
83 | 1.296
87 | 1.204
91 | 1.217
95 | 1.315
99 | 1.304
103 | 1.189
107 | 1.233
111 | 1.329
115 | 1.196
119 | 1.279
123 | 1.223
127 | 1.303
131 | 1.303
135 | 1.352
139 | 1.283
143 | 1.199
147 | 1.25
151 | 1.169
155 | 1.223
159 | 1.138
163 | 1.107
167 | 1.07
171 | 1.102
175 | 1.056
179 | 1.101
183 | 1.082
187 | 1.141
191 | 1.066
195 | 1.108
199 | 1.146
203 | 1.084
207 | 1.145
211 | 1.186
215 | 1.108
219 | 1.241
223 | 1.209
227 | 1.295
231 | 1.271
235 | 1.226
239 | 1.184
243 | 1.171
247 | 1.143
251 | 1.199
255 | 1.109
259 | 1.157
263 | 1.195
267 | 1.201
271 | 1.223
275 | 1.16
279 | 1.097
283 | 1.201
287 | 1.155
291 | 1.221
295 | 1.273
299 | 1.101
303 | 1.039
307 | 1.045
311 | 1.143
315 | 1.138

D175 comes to 2.3 mm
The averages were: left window 1.27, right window 1.17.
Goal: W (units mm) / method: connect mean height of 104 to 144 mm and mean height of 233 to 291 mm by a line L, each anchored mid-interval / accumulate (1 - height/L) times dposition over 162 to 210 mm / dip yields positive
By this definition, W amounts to 4.87 mm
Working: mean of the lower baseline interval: 1.27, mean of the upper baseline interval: 1.17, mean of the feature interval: 1.1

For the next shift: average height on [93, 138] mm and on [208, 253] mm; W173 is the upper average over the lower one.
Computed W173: 0.94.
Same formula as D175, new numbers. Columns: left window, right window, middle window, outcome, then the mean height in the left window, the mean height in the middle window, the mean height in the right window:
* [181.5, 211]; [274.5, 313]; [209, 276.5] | -3.85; 1.12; 1.19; 1.14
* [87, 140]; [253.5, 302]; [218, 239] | -0.73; 1.27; 1.24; 1.17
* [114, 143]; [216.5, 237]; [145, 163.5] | 1.22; 1.27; 1.18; 1.24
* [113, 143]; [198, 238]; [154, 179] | 2.57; 1.27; 1.11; 1.19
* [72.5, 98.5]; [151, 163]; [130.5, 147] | -1.23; 1.26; 1.28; 1.17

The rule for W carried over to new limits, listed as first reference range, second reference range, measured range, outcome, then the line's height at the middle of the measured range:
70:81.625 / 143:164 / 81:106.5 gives -0.14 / 1.25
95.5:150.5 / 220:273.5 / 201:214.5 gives 0.93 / 1.22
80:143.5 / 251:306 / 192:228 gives 1.25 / 1.2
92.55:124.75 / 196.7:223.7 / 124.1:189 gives 1.65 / 1.21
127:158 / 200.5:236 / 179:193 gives 1.41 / 1.22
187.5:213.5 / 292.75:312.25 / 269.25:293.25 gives -1.19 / 1.12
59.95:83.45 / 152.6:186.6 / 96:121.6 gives -1.29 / 1.2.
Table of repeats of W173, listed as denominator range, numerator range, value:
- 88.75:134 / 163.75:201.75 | 0.87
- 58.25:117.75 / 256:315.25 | 0.93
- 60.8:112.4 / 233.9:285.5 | 0.94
